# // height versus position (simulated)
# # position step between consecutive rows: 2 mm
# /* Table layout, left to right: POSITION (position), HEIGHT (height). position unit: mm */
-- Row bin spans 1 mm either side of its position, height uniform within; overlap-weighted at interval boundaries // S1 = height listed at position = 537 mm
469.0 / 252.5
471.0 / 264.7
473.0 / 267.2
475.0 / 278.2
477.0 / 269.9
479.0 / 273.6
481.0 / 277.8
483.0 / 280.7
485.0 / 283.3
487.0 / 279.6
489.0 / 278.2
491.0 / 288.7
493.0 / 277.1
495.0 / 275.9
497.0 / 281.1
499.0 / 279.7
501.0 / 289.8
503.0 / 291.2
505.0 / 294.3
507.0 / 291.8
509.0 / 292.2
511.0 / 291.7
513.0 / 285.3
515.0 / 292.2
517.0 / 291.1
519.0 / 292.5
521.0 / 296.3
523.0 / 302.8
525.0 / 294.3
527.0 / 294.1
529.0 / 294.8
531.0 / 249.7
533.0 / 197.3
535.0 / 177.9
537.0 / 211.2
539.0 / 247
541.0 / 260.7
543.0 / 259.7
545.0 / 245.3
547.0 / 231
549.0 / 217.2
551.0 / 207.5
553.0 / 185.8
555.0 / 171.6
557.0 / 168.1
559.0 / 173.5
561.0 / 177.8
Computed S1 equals 211.2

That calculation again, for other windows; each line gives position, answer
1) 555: 171.6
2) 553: 185.8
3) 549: 217.2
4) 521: 296.3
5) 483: 280.7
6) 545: 245.3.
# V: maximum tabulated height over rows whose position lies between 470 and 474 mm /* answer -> 267.2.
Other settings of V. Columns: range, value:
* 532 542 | 260.7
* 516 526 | 302.8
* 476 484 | 280.7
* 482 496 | 288.7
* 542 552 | 259.7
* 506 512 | 292.2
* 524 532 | 294.8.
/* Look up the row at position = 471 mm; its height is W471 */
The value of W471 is 264.7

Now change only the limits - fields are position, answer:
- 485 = 283.3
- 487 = 279.6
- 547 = 231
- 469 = 252.5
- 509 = 292.2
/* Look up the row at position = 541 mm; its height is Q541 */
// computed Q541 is 260.7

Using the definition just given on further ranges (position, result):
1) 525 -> 294.3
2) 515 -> 292.2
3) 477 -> 269.9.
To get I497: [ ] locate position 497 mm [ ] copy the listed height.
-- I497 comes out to 281.1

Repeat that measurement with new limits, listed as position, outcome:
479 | 273.6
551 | 207.5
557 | 168.1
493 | 277.1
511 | 291.7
